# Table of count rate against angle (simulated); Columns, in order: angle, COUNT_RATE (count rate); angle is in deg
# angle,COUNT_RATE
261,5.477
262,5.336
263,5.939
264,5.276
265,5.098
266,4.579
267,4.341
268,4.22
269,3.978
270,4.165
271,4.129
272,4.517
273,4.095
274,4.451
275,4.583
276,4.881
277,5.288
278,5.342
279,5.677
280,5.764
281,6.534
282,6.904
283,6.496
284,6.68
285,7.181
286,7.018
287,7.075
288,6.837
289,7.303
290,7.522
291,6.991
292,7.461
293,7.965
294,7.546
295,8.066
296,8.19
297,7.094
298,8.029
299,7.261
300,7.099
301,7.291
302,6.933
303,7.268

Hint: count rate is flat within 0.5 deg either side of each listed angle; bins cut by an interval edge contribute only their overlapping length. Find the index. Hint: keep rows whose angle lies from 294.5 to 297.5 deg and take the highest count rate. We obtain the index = 8.19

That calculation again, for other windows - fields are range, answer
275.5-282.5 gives 6.904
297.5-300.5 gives 8.029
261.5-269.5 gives 5.939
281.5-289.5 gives 7.303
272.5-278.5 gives 5.342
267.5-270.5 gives 4.22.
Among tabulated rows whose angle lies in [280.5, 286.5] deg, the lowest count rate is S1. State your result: 6.496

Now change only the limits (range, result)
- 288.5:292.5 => 6.991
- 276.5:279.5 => 5.288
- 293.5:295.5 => 7.546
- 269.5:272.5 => 4.129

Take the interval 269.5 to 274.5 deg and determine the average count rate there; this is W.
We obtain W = 4.27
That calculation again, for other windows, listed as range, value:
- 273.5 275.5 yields 4.52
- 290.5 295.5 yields 7.61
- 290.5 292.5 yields 7.23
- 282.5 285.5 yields 6.79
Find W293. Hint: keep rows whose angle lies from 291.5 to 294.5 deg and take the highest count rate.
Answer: 7.965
